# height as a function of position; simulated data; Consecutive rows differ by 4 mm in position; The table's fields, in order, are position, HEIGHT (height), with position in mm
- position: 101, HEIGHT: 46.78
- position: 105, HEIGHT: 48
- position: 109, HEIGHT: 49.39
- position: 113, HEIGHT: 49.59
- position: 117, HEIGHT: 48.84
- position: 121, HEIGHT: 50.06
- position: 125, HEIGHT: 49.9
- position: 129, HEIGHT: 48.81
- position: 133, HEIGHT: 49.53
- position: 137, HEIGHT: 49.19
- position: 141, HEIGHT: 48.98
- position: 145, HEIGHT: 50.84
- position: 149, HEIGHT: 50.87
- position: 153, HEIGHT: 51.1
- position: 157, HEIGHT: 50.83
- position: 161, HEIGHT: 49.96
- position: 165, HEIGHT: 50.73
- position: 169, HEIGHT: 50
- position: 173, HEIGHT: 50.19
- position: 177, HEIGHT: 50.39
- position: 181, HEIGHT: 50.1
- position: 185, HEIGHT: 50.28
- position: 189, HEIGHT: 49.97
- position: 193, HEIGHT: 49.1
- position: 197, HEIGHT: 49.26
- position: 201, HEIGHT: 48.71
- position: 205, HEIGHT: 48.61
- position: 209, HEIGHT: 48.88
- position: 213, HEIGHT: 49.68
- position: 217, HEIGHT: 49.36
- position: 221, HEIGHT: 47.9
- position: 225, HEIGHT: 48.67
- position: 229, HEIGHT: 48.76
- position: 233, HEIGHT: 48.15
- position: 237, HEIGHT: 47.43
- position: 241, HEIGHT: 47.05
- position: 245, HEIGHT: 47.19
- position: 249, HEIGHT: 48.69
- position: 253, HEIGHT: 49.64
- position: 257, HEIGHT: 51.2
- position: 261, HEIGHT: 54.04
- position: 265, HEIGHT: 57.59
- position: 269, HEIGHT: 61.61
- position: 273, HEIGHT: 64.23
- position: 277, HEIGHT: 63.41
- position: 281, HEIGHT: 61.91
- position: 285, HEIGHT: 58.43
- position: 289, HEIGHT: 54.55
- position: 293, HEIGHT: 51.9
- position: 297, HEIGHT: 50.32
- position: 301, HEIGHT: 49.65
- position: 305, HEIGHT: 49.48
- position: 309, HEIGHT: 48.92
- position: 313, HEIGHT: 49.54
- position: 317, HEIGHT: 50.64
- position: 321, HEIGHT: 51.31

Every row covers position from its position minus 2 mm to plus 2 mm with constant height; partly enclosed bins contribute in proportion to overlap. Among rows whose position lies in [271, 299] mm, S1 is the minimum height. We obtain 50.32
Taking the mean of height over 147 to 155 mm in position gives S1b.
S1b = 51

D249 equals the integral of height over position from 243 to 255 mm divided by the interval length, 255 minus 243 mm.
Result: 48.5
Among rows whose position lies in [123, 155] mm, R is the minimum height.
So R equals 48.81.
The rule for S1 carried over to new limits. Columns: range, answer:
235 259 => 47.05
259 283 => 54.04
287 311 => 48.92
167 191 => 49.97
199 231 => 47.9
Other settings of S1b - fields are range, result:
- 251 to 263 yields 51.6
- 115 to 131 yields 49.4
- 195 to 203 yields 49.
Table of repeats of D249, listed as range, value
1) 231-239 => 47.8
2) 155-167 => 50.5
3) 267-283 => 62.8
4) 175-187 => 50.3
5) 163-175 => 50.3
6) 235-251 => 47.6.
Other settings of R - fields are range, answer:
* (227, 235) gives 48.15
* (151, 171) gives 49.96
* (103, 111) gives 48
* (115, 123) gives 48.84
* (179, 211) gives 48.61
